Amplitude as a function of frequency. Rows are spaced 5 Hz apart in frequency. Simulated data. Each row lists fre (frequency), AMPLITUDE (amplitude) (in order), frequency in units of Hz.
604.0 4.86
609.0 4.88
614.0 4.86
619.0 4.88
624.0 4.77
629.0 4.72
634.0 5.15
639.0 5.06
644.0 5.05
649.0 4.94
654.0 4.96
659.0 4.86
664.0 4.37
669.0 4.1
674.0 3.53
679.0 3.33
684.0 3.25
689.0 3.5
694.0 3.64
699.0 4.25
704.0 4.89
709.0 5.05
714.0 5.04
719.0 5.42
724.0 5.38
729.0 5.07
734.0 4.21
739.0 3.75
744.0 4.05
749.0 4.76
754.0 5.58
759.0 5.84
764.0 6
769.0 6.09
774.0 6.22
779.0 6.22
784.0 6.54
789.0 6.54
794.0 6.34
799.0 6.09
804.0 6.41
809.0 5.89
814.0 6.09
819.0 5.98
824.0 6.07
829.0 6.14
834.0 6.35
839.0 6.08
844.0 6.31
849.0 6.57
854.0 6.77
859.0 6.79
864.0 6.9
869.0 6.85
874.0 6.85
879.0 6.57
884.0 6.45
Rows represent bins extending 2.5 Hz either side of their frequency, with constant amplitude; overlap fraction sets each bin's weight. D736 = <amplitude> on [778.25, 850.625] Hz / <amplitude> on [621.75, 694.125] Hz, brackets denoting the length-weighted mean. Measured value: 1.43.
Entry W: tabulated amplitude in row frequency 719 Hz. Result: 5.42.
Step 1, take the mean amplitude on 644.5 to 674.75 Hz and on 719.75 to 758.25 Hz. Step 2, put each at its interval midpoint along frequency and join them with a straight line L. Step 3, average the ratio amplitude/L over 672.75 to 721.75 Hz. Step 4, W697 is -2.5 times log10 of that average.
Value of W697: 0.11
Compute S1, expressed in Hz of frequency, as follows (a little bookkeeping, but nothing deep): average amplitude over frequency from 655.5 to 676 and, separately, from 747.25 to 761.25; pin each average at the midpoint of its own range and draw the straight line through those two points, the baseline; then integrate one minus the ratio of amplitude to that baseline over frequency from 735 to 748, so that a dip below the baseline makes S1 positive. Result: 3.0 Hz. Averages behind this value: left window 4.27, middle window 4.04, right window 5.42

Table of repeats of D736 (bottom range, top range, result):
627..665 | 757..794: 1.27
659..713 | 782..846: 1.53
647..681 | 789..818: 1.44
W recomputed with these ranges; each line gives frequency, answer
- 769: 6.09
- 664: 4.37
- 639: 5.06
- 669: 4.1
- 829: 6.14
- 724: 5.38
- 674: 3.53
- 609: 4.88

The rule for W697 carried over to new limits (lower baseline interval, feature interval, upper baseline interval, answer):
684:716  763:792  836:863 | -0.15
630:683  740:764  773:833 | 0.11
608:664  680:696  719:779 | 0.42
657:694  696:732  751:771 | -0.06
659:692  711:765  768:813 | 0.03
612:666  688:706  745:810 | 0.29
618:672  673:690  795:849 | 0.44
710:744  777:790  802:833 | -0.15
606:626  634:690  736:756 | 0.10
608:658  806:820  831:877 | 0.05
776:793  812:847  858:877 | 0.08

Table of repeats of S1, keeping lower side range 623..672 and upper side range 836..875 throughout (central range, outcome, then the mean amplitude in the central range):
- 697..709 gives 1.4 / 4.68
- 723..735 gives 1.3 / 4.91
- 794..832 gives 0.8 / 6.12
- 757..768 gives -0.3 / 5.95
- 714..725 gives 0.2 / 5.32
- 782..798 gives -1.0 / 6.44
